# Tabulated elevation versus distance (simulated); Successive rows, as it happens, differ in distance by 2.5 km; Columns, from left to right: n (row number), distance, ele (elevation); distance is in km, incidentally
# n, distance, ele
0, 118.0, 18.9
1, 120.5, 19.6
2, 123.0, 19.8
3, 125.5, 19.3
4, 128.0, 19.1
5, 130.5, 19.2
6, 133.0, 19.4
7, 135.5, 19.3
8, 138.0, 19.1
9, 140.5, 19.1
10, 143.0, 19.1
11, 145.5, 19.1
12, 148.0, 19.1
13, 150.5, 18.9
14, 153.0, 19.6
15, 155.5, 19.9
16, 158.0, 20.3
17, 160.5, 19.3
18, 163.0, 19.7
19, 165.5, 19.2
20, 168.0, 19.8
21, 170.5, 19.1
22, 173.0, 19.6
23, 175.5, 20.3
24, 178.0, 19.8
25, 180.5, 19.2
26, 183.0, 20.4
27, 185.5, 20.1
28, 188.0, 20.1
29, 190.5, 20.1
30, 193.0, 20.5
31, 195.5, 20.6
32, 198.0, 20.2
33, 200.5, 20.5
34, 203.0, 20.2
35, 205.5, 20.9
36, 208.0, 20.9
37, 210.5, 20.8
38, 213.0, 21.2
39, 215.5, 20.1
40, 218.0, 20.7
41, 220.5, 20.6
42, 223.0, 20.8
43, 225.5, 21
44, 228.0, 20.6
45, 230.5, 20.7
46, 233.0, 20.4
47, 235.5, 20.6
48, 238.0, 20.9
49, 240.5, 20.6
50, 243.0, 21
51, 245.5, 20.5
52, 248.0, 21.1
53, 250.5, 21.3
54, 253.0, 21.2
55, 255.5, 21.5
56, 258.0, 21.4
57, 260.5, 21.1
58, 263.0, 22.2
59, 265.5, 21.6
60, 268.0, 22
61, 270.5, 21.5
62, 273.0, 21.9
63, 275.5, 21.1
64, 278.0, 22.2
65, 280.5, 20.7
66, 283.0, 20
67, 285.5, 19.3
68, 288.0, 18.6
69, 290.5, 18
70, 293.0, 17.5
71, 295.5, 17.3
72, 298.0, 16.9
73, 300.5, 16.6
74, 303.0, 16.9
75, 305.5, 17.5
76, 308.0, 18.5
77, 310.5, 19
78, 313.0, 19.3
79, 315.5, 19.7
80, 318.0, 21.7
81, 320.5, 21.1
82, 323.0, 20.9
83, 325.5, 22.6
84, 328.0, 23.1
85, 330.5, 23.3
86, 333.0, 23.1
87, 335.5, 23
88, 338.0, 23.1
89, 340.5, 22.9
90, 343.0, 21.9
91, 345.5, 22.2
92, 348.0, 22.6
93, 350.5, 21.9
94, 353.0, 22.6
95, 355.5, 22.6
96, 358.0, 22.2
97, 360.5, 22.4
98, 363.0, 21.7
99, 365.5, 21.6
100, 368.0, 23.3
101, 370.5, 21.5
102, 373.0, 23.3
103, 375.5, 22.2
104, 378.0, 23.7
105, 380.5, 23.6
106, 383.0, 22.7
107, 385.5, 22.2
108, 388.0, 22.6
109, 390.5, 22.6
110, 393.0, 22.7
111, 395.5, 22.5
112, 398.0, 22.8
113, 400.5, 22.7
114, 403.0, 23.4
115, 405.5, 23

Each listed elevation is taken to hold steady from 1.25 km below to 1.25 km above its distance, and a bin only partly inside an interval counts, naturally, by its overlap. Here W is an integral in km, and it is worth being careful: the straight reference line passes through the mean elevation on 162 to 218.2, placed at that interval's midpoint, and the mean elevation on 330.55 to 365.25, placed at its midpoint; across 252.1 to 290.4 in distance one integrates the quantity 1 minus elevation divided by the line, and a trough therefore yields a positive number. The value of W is 0.6 km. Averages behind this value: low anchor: 20.2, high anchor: 22.5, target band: 21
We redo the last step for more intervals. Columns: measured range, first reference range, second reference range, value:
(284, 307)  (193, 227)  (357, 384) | 4.3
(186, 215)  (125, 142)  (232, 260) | -0.4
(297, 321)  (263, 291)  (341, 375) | 3.1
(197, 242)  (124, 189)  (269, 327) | -2.6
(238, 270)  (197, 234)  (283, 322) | -2.5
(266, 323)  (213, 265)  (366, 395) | 5.6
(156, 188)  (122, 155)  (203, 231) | 0.2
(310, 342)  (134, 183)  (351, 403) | 0.1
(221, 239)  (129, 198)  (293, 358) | -0.5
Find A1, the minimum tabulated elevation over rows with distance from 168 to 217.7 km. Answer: 19.1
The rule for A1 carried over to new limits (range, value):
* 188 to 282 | 20.1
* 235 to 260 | 20.5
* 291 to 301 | 16.6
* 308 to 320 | 18.5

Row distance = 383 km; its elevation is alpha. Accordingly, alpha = 22.7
